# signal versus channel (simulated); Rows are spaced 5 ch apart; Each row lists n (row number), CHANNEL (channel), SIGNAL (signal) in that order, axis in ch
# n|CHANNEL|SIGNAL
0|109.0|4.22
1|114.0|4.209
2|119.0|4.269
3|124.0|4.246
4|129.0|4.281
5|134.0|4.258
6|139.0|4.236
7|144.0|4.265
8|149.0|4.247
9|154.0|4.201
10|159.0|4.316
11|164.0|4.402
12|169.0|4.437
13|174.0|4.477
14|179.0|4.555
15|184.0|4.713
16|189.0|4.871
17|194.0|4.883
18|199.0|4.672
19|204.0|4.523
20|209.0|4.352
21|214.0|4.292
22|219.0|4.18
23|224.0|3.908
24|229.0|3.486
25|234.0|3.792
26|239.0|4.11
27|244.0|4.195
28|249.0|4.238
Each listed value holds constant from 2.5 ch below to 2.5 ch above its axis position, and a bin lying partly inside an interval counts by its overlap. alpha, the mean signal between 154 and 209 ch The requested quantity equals 4.56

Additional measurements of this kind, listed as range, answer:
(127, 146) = 4.26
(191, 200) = 4.8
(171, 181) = 4.51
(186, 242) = 4.28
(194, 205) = 4.67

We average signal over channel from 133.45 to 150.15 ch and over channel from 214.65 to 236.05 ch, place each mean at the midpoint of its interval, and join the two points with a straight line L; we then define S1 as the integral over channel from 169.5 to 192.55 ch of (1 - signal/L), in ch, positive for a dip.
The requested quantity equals -3.22 ch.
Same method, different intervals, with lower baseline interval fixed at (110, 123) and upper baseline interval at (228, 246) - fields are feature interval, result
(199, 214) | -1.7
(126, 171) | -1.5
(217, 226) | -0.2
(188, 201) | -2.5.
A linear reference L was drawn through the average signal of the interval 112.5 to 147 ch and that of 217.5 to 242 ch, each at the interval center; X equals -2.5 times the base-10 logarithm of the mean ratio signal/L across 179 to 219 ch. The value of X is -0.15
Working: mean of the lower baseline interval 4.25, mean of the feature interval 4.58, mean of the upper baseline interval 3.89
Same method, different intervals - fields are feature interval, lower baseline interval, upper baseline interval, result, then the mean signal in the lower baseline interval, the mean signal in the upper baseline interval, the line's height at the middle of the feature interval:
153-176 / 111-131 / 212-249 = -0.06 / 4.25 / 4.01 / 4.15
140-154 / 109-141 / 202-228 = 0.00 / 4.25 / 4.2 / 4.24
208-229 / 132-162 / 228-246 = -0.03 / 4.26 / 3.92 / 3.99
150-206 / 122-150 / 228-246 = -0.11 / 4.26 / 3.92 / 4.12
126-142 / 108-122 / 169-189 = 0.02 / 4.23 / 4.6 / 4.34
